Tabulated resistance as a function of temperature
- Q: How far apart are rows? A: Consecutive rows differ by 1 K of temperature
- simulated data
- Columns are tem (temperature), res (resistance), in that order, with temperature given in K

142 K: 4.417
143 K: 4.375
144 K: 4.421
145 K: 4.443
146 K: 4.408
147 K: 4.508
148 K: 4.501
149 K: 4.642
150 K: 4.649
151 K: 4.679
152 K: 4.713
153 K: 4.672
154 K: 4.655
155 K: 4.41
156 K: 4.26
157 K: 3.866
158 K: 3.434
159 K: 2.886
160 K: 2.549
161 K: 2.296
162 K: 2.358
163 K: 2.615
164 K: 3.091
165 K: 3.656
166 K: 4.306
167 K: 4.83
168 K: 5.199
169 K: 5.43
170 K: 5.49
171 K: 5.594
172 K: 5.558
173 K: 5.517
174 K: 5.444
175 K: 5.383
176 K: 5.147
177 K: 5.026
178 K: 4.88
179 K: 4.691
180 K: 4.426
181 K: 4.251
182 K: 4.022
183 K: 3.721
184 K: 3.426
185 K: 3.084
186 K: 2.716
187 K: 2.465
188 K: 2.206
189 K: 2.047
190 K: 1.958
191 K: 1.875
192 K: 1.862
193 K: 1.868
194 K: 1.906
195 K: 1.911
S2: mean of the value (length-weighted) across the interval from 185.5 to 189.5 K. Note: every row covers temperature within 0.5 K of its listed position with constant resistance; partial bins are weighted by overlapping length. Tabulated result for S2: 2.36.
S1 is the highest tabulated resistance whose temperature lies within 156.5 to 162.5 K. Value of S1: 3.866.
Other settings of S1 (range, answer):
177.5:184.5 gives 4.88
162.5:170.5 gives 5.49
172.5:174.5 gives 5.517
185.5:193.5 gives 2.716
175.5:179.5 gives 5.147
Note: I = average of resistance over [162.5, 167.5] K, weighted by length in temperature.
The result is 3.7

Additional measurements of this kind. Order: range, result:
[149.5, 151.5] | 4.66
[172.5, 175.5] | 5.45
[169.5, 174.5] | 5.52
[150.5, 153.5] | 4.69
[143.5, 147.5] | 4.45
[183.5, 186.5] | 3.08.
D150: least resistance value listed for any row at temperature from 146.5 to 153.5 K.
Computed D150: 4.501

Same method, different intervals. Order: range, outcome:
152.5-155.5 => 4.41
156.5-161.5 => 2.296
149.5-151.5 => 4.649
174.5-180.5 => 4.426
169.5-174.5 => 5.444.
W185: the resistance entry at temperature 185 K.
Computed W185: 3.084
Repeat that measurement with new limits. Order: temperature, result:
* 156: 4.26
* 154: 4.655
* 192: 1.862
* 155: 4.41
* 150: 4.649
